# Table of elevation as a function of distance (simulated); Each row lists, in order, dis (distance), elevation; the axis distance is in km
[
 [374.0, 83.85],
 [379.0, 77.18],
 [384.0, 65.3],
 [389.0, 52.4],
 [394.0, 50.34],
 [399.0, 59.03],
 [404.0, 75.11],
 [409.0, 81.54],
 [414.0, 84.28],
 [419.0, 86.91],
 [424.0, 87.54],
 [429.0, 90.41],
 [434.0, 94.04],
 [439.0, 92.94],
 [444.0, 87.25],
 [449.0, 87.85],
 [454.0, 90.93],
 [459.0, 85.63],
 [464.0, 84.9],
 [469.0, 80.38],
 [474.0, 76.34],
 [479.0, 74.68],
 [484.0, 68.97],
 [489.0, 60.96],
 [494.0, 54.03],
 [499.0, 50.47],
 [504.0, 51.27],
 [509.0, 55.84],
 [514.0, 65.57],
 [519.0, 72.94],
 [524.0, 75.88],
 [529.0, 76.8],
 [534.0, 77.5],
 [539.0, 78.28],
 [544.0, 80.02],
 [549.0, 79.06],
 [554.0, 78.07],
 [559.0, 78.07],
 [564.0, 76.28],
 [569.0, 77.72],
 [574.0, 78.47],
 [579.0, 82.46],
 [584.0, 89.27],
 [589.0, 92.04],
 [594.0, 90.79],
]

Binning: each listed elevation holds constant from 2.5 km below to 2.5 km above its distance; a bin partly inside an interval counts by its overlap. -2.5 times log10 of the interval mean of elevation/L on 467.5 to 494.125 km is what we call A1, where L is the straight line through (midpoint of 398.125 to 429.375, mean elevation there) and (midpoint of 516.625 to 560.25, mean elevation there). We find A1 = 0.131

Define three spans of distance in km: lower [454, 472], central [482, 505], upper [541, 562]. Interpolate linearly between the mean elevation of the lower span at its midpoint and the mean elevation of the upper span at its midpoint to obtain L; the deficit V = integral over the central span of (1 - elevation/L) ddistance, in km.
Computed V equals 7.0 km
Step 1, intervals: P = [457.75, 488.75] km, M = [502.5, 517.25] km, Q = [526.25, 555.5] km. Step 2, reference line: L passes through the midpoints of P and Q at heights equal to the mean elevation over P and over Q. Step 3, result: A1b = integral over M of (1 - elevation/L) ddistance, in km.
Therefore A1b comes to 3.6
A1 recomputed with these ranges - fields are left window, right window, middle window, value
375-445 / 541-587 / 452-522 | 0.136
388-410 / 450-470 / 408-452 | -0.183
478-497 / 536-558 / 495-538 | 0.087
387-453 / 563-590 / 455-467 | -0.070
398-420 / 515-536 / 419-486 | -0.108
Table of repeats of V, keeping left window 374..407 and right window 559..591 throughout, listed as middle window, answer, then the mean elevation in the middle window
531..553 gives 0.14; 78.6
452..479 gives -4.01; 82.7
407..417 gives -2.40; 83.2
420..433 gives -3.97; 89.3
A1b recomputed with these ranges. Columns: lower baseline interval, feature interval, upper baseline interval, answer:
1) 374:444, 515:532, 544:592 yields 1.2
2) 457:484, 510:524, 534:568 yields 1.7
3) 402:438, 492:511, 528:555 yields 6.6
